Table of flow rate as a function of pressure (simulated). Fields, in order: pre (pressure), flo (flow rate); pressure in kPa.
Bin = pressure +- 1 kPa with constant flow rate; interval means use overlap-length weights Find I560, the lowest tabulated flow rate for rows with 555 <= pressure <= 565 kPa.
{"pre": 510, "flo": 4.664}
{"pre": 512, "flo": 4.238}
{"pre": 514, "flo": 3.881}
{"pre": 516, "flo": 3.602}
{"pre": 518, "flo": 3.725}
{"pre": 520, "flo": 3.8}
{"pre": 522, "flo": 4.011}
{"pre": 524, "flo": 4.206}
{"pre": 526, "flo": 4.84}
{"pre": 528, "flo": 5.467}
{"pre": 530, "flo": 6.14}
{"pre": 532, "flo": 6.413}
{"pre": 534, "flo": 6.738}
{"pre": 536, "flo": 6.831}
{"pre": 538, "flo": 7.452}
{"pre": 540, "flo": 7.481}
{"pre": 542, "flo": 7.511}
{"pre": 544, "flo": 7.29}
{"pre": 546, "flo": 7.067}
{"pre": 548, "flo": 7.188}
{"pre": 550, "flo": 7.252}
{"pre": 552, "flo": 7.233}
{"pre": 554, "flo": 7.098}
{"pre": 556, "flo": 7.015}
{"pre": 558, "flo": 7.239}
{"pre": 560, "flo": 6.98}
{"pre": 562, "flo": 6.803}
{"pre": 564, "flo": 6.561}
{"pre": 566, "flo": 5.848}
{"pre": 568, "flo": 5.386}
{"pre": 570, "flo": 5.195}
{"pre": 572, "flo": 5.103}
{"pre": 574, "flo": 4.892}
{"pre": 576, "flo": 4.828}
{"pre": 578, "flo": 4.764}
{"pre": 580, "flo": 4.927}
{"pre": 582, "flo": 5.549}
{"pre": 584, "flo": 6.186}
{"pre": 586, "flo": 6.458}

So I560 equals 6.561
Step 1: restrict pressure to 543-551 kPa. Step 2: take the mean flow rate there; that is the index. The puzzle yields 7.2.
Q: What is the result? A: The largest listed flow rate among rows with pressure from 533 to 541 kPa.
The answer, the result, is 7.481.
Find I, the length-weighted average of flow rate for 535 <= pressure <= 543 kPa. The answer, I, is 7.32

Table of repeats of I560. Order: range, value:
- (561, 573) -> 5.103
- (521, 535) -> 4.011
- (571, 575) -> 4.892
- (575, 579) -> 4.764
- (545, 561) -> 6.98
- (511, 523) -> 3.602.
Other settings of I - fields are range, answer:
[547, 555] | 7.19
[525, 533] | 5.71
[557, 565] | 6.9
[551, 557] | 7.12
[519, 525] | 4.01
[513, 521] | 3.75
